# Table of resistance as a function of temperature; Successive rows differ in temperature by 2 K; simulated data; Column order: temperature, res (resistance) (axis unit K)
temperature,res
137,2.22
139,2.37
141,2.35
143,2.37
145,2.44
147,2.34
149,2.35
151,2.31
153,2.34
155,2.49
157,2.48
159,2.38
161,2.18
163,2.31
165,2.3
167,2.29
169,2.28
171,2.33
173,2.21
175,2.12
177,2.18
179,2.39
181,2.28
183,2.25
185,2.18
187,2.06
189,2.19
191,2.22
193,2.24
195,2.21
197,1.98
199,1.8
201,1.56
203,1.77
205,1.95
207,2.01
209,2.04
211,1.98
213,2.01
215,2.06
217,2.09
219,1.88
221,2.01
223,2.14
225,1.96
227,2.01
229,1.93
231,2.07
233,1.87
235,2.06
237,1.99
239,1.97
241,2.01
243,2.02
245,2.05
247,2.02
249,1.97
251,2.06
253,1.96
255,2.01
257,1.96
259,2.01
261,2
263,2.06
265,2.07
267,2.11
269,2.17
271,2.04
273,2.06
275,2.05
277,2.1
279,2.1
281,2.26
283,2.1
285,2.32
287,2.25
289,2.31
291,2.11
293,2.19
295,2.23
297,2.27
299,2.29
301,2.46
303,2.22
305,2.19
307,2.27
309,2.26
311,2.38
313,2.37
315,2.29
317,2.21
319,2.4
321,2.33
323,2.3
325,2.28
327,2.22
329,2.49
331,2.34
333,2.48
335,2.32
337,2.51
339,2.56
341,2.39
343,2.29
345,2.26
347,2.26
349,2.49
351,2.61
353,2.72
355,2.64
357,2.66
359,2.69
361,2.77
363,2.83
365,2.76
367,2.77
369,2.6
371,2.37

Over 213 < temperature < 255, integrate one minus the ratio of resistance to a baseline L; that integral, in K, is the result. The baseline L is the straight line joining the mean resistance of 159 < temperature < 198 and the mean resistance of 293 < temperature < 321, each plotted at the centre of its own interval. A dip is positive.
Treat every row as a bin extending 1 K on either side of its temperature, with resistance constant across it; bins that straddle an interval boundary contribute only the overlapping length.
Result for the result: 4.6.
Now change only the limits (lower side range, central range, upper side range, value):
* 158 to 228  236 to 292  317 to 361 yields 4.8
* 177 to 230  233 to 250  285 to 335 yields 1.1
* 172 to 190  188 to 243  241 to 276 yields 3.3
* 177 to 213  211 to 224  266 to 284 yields 0.3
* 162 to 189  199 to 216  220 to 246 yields 1.6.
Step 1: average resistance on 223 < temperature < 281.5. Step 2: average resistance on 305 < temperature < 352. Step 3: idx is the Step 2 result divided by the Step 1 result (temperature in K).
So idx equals 1.16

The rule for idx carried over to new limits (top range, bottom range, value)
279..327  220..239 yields 1.13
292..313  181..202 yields 1.10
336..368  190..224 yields 1.29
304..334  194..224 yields 1.18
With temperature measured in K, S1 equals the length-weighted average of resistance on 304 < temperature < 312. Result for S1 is 2.27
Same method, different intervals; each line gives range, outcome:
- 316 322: 2.31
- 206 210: 2.02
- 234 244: 2.01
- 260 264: 2.03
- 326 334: 2.38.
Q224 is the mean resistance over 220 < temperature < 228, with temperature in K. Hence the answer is 2.03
